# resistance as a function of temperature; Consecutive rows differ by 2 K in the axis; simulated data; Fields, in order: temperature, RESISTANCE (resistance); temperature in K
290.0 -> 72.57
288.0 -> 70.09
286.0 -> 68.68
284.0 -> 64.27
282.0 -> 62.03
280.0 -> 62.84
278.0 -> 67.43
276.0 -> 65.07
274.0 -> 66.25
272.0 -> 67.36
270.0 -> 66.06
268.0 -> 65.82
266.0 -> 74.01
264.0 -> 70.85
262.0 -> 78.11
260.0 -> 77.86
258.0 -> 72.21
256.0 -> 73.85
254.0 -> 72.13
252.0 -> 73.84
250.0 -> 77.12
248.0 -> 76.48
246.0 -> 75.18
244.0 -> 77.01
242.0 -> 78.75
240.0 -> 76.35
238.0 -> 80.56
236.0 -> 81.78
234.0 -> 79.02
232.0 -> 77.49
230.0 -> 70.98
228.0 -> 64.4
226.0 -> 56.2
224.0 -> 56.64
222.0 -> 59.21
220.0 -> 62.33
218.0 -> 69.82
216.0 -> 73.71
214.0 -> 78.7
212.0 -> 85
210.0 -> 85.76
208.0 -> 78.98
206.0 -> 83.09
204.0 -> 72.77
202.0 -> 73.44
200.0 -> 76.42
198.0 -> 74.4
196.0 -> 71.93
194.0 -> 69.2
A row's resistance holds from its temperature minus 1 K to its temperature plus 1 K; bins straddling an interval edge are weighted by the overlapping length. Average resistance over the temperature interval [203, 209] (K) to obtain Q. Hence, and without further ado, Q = 78.3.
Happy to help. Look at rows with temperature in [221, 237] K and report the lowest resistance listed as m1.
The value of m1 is 56.2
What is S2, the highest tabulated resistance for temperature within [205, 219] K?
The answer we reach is 85.76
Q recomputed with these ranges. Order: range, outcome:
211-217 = 79.1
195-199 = 73.2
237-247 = 77.6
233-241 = 79.4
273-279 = 66.2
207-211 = 82.4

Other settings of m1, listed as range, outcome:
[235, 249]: 75.18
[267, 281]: 62.84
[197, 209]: 72.77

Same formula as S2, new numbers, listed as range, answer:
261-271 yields 78.11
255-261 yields 77.86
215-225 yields 73.71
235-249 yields 81.78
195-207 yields 83.09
